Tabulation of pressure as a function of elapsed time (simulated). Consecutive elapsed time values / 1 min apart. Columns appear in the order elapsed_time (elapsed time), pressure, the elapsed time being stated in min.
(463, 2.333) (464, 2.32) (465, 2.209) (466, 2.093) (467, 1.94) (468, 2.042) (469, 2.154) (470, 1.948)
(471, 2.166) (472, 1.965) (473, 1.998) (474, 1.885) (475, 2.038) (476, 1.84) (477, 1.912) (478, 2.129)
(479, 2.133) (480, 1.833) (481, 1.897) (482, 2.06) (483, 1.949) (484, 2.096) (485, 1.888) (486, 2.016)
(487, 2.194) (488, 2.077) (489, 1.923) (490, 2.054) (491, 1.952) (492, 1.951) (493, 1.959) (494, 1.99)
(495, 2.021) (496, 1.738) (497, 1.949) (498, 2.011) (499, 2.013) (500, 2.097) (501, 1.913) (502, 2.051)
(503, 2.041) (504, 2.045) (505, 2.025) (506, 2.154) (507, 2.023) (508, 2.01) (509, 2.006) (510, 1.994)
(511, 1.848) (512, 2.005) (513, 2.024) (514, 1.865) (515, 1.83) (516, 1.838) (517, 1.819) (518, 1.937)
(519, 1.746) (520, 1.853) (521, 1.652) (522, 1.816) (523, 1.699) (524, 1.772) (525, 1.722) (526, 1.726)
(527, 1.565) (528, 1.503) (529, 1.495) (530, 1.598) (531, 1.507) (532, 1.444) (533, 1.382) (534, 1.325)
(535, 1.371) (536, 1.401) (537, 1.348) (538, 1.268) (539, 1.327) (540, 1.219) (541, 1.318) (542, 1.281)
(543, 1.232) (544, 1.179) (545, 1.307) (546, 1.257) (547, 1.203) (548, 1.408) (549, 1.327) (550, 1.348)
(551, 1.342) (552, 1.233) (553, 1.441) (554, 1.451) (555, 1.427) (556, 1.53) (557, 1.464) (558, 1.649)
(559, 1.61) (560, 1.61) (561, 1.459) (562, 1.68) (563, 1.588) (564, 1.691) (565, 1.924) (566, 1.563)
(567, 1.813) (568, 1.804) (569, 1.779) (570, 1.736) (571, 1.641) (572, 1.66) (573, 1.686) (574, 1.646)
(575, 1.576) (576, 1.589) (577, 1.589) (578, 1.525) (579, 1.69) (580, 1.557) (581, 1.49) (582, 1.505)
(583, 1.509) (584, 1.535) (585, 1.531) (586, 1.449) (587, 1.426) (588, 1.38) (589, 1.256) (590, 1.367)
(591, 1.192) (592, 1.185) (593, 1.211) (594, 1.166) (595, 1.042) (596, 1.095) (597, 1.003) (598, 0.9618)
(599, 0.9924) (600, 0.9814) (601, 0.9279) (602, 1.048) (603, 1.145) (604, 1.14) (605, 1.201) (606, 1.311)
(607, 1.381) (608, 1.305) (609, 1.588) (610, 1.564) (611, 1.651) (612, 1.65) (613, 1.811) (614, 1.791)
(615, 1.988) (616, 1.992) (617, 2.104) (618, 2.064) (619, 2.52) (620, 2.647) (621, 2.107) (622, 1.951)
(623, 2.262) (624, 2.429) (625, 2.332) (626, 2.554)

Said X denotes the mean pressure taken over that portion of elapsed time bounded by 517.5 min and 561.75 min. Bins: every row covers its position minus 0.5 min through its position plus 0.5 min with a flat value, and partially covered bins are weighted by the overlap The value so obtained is 1.47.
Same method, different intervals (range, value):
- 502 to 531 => 1.84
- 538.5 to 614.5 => 1.42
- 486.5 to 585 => 1.67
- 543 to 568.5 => 1.49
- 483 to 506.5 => 2.01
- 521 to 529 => 1.67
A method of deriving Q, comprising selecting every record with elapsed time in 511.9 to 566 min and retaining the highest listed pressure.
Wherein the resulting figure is 2.024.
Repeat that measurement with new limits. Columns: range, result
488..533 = 2.154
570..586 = 1.736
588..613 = 1.811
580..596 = 1.557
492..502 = 2.097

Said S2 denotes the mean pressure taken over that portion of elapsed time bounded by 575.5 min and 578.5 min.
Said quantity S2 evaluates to 1.57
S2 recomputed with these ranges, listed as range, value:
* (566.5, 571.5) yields 1.75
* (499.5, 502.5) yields 2.02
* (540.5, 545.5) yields 1.26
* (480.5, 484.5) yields 2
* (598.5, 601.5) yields 0.967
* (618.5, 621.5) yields 2.42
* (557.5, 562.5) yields 1.6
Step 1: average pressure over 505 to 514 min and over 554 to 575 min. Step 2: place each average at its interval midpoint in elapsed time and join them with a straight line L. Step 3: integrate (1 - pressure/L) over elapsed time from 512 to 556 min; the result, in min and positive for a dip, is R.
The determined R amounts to 8.0 min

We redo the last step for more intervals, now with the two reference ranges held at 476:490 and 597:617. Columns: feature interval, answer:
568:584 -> -0.7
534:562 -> 5.1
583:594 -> 1.0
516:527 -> 0.3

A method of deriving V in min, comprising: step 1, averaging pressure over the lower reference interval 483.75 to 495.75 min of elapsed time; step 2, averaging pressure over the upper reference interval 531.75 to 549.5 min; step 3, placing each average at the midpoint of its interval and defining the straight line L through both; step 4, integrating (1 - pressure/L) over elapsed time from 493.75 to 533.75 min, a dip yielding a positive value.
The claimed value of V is -3.9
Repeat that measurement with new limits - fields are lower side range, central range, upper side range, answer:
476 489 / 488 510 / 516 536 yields -1.64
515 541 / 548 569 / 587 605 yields -2.74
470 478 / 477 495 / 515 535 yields -0.96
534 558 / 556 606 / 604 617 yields 1.31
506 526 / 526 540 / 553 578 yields 2.81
